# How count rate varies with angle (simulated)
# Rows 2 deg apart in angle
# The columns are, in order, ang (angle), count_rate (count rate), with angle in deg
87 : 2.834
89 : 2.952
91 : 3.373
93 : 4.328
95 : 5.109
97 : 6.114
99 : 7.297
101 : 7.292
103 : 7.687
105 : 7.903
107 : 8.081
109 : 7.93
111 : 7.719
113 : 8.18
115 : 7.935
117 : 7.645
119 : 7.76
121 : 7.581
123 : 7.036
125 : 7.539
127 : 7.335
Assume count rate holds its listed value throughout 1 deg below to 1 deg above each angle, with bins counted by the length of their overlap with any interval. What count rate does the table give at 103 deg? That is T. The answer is 7.687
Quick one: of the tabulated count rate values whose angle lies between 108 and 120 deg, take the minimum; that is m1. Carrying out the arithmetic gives 7.645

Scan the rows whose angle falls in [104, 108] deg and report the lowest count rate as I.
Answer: 7.903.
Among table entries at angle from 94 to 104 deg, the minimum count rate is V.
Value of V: 5.109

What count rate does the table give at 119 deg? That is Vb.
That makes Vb 7.76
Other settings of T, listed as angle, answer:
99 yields 7.297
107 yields 8.081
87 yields 2.834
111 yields 7.719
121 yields 7.581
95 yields 5.109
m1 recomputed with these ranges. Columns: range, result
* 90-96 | 3.373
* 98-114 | 7.292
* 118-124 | 7.036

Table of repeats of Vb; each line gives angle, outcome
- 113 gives 8.18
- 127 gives 7.335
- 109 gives 7.93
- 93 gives 4.328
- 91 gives 3.373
